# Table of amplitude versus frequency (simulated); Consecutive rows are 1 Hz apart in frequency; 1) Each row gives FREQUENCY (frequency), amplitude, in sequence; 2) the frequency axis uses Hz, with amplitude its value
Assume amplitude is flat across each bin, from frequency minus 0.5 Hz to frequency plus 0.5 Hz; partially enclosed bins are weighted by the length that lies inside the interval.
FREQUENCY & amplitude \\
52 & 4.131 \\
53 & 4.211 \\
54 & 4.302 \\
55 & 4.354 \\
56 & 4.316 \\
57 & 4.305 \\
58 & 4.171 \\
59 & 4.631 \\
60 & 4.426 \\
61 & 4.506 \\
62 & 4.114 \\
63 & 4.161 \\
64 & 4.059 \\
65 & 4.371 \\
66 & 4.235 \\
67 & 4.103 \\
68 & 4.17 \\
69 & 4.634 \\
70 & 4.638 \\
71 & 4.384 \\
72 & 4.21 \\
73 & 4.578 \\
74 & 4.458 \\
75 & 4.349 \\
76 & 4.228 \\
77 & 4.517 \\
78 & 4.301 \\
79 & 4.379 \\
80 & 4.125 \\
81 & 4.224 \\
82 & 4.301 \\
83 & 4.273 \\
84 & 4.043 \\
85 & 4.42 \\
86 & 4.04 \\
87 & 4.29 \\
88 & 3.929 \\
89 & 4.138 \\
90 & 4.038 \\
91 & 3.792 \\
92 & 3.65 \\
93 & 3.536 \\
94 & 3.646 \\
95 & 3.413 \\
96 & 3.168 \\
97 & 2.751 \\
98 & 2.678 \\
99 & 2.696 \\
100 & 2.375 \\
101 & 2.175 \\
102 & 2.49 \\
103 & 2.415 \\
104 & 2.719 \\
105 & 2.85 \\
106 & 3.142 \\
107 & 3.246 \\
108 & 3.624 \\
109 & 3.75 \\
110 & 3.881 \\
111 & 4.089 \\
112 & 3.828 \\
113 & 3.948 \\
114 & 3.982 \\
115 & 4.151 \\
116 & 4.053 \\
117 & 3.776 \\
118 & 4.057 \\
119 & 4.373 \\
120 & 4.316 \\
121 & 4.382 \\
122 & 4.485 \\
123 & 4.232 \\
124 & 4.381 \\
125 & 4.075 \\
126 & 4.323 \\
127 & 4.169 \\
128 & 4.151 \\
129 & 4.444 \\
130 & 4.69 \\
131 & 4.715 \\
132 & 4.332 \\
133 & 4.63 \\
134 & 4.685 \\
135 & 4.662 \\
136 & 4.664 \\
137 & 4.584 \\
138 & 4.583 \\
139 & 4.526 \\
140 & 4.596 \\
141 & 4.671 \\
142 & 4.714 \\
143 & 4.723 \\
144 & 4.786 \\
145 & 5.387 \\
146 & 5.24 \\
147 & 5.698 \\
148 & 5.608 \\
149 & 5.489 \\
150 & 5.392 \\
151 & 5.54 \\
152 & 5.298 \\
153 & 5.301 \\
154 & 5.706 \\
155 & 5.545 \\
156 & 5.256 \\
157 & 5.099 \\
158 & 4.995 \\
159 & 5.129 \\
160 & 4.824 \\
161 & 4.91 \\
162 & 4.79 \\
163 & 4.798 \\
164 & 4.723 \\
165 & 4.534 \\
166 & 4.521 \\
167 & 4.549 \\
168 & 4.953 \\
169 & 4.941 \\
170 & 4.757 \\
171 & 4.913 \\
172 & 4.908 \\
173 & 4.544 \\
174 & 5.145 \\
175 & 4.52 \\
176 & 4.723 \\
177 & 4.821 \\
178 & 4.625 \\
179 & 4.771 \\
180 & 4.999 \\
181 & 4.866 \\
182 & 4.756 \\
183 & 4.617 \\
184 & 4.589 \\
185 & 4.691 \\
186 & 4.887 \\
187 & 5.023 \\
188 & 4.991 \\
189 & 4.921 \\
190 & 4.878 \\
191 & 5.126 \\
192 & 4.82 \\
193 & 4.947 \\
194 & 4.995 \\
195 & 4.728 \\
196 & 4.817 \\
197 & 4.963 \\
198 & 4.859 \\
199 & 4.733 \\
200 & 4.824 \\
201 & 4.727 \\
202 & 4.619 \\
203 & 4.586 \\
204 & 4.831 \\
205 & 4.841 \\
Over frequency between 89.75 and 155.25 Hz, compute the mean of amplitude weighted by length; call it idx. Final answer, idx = 4.16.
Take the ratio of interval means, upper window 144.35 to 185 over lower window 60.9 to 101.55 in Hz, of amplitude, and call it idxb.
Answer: 1.3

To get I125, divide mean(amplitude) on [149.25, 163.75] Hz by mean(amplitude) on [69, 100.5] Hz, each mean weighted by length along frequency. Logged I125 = 1.32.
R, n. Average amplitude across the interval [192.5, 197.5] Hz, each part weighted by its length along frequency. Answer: 4.89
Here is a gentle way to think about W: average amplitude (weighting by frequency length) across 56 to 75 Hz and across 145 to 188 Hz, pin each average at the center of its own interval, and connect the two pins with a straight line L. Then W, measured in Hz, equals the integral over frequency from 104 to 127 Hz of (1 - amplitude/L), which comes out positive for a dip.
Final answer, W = 3.6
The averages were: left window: 4.34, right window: 4.98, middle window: 3.93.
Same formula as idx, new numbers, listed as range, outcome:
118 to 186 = 4.79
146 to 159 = 5.39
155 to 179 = 4.84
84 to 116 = 3.47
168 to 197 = 4.84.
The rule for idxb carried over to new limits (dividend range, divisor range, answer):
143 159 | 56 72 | 1.23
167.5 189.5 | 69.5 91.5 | 1.13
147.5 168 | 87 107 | 1.61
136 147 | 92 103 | 1.66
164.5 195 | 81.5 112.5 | 1.39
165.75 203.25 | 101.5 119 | 1.35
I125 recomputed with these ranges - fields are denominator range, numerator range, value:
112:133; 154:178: 1.15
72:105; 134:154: 1.37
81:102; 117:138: 1.24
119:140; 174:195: 1.09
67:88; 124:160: 1.13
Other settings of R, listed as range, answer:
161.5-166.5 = 4.67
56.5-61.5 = 4.41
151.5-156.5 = 5.42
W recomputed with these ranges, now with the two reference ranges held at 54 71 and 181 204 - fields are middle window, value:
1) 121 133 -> 0.52 Hz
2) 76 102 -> 4.23 Hz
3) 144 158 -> -2.17 Hz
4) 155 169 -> -0.52 Hz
